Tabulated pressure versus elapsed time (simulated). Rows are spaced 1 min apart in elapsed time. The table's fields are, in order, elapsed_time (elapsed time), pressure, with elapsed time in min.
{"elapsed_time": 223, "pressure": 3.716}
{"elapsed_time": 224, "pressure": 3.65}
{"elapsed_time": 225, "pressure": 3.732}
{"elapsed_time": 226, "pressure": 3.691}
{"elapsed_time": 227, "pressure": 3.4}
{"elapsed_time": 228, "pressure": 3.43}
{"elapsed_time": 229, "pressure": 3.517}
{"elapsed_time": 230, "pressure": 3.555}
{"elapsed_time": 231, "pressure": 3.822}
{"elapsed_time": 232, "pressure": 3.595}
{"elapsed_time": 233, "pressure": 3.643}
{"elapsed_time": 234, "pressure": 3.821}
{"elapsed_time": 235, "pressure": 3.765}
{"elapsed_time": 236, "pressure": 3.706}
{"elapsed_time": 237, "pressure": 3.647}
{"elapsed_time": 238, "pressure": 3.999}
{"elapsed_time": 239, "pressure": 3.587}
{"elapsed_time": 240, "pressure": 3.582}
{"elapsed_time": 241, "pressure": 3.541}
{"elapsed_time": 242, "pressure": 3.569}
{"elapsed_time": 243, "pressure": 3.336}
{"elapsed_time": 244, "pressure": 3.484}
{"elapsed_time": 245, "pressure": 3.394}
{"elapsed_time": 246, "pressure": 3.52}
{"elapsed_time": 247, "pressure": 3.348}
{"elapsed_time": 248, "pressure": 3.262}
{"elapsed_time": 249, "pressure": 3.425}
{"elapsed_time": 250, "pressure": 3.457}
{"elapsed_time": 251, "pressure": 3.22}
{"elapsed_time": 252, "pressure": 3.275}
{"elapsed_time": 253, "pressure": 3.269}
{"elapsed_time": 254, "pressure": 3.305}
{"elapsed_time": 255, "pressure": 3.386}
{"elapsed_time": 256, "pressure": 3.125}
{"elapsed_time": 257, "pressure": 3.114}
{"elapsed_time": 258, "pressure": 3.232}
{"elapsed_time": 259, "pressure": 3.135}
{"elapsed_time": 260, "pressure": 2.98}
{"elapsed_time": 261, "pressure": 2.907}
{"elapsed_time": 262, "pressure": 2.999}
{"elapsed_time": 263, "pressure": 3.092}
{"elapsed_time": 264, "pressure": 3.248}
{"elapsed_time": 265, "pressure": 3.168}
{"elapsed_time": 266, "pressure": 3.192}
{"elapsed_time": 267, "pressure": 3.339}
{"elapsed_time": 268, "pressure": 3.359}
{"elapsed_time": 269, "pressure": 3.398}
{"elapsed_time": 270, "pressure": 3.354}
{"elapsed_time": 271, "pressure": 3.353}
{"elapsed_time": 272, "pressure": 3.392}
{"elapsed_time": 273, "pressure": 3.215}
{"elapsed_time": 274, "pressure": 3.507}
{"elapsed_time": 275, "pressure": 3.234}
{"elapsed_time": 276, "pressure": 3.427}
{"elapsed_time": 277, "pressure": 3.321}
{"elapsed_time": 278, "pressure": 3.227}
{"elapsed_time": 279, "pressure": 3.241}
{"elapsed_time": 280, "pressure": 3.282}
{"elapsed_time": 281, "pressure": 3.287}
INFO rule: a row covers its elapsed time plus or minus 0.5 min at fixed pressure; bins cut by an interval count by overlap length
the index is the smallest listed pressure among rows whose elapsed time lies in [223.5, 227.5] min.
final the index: 3.4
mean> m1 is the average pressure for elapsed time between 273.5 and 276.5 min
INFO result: 3.39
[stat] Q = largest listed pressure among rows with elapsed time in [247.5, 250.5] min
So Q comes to 3.457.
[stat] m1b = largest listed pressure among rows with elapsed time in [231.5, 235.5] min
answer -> 3.821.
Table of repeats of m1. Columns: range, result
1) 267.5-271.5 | 3.37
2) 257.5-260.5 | 3.12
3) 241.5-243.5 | 3.45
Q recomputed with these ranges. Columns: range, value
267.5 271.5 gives 3.398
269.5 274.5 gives 3.507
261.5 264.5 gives 3.248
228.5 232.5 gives 3.822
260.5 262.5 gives 2.999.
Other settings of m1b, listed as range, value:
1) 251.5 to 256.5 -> 3.386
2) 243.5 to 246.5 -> 3.52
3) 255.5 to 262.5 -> 3.232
